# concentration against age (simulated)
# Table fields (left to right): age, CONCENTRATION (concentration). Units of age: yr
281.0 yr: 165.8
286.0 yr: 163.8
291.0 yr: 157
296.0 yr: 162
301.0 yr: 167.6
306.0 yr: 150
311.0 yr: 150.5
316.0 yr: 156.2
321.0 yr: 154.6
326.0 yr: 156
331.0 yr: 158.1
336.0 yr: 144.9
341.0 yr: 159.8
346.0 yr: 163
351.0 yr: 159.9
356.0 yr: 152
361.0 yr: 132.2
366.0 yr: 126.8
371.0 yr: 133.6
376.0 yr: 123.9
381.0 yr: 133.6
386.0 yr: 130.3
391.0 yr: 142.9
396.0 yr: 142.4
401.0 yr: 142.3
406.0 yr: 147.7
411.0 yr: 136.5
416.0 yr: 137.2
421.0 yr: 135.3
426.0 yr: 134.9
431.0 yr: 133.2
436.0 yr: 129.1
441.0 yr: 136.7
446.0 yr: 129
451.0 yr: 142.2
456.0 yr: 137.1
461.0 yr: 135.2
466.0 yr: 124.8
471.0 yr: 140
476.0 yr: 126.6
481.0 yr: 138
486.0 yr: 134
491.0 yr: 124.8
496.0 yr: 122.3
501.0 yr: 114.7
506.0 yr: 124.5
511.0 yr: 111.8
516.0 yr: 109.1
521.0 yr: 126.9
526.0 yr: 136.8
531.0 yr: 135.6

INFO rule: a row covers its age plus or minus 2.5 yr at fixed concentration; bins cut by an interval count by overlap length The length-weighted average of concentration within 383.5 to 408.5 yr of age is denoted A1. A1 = 141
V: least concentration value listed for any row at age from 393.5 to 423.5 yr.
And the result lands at 135.3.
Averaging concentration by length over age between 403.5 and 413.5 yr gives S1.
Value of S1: 142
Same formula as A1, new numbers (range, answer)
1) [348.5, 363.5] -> 148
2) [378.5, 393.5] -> 136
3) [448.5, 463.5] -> 138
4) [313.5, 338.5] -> 154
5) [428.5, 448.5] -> 132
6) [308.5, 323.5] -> 154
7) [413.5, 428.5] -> 136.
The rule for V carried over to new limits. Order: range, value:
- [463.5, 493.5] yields 124.8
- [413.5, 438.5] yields 129.1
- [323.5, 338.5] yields 144.9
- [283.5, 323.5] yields 150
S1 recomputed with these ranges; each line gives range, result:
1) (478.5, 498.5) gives 130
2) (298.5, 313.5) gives 156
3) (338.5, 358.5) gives 159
